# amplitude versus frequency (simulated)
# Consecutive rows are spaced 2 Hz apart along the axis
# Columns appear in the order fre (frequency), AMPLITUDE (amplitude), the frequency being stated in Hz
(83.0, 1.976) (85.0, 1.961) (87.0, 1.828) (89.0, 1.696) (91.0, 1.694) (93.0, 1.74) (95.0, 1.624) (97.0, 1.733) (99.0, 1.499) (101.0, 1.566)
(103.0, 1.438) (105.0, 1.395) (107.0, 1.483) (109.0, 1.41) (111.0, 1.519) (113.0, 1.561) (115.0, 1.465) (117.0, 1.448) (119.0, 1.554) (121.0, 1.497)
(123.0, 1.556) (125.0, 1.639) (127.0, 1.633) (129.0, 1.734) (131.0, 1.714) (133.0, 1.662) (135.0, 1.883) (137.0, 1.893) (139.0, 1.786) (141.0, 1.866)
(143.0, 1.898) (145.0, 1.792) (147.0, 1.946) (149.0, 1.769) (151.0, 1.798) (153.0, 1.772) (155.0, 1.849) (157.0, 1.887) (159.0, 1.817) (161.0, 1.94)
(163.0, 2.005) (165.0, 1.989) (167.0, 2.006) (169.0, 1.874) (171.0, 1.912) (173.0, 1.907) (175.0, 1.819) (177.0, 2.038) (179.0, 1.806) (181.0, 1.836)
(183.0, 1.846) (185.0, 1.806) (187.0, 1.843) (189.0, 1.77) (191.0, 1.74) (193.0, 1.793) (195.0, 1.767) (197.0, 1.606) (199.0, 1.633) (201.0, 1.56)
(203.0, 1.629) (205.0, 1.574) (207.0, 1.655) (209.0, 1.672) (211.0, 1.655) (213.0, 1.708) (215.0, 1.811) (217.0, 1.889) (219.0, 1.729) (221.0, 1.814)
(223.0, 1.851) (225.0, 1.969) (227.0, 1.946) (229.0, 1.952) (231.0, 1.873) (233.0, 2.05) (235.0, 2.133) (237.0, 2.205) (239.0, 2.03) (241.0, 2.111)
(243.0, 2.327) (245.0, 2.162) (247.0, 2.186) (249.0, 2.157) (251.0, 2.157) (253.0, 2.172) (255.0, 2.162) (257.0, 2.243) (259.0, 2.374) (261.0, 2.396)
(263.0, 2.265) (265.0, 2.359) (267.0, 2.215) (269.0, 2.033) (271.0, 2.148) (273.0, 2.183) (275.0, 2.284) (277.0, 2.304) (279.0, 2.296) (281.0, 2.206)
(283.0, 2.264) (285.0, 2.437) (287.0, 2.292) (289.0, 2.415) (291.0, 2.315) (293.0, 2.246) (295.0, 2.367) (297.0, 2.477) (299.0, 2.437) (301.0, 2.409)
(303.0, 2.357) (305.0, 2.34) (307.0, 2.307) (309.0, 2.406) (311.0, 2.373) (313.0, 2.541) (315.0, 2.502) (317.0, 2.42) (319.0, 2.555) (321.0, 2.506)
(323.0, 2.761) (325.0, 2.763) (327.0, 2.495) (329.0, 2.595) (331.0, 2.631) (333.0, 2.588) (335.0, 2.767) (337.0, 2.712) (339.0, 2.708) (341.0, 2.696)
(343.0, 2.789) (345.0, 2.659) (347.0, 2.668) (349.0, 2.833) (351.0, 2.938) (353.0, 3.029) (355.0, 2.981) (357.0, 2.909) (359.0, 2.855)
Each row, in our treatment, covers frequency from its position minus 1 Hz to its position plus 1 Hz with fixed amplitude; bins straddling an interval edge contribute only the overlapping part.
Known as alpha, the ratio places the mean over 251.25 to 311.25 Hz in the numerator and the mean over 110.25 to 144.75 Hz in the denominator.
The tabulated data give 1.38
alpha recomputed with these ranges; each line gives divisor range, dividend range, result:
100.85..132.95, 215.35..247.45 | 1.30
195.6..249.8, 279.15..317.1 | 1.26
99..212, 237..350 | 1.39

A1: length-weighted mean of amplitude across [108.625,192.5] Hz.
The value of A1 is 1.78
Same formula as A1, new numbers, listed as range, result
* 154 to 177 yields 1.92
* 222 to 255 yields 2.08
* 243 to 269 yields 2.23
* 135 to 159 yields 1.84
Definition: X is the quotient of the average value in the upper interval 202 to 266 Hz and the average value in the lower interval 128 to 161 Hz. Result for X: 1.10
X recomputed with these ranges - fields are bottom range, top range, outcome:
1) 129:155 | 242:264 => 1.23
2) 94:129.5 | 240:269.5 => 1.45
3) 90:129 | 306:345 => 1.66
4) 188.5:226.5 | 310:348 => 1.51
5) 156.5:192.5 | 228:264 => 1.15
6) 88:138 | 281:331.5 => 1.52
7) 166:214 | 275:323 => 1.35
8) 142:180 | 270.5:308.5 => 1.23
